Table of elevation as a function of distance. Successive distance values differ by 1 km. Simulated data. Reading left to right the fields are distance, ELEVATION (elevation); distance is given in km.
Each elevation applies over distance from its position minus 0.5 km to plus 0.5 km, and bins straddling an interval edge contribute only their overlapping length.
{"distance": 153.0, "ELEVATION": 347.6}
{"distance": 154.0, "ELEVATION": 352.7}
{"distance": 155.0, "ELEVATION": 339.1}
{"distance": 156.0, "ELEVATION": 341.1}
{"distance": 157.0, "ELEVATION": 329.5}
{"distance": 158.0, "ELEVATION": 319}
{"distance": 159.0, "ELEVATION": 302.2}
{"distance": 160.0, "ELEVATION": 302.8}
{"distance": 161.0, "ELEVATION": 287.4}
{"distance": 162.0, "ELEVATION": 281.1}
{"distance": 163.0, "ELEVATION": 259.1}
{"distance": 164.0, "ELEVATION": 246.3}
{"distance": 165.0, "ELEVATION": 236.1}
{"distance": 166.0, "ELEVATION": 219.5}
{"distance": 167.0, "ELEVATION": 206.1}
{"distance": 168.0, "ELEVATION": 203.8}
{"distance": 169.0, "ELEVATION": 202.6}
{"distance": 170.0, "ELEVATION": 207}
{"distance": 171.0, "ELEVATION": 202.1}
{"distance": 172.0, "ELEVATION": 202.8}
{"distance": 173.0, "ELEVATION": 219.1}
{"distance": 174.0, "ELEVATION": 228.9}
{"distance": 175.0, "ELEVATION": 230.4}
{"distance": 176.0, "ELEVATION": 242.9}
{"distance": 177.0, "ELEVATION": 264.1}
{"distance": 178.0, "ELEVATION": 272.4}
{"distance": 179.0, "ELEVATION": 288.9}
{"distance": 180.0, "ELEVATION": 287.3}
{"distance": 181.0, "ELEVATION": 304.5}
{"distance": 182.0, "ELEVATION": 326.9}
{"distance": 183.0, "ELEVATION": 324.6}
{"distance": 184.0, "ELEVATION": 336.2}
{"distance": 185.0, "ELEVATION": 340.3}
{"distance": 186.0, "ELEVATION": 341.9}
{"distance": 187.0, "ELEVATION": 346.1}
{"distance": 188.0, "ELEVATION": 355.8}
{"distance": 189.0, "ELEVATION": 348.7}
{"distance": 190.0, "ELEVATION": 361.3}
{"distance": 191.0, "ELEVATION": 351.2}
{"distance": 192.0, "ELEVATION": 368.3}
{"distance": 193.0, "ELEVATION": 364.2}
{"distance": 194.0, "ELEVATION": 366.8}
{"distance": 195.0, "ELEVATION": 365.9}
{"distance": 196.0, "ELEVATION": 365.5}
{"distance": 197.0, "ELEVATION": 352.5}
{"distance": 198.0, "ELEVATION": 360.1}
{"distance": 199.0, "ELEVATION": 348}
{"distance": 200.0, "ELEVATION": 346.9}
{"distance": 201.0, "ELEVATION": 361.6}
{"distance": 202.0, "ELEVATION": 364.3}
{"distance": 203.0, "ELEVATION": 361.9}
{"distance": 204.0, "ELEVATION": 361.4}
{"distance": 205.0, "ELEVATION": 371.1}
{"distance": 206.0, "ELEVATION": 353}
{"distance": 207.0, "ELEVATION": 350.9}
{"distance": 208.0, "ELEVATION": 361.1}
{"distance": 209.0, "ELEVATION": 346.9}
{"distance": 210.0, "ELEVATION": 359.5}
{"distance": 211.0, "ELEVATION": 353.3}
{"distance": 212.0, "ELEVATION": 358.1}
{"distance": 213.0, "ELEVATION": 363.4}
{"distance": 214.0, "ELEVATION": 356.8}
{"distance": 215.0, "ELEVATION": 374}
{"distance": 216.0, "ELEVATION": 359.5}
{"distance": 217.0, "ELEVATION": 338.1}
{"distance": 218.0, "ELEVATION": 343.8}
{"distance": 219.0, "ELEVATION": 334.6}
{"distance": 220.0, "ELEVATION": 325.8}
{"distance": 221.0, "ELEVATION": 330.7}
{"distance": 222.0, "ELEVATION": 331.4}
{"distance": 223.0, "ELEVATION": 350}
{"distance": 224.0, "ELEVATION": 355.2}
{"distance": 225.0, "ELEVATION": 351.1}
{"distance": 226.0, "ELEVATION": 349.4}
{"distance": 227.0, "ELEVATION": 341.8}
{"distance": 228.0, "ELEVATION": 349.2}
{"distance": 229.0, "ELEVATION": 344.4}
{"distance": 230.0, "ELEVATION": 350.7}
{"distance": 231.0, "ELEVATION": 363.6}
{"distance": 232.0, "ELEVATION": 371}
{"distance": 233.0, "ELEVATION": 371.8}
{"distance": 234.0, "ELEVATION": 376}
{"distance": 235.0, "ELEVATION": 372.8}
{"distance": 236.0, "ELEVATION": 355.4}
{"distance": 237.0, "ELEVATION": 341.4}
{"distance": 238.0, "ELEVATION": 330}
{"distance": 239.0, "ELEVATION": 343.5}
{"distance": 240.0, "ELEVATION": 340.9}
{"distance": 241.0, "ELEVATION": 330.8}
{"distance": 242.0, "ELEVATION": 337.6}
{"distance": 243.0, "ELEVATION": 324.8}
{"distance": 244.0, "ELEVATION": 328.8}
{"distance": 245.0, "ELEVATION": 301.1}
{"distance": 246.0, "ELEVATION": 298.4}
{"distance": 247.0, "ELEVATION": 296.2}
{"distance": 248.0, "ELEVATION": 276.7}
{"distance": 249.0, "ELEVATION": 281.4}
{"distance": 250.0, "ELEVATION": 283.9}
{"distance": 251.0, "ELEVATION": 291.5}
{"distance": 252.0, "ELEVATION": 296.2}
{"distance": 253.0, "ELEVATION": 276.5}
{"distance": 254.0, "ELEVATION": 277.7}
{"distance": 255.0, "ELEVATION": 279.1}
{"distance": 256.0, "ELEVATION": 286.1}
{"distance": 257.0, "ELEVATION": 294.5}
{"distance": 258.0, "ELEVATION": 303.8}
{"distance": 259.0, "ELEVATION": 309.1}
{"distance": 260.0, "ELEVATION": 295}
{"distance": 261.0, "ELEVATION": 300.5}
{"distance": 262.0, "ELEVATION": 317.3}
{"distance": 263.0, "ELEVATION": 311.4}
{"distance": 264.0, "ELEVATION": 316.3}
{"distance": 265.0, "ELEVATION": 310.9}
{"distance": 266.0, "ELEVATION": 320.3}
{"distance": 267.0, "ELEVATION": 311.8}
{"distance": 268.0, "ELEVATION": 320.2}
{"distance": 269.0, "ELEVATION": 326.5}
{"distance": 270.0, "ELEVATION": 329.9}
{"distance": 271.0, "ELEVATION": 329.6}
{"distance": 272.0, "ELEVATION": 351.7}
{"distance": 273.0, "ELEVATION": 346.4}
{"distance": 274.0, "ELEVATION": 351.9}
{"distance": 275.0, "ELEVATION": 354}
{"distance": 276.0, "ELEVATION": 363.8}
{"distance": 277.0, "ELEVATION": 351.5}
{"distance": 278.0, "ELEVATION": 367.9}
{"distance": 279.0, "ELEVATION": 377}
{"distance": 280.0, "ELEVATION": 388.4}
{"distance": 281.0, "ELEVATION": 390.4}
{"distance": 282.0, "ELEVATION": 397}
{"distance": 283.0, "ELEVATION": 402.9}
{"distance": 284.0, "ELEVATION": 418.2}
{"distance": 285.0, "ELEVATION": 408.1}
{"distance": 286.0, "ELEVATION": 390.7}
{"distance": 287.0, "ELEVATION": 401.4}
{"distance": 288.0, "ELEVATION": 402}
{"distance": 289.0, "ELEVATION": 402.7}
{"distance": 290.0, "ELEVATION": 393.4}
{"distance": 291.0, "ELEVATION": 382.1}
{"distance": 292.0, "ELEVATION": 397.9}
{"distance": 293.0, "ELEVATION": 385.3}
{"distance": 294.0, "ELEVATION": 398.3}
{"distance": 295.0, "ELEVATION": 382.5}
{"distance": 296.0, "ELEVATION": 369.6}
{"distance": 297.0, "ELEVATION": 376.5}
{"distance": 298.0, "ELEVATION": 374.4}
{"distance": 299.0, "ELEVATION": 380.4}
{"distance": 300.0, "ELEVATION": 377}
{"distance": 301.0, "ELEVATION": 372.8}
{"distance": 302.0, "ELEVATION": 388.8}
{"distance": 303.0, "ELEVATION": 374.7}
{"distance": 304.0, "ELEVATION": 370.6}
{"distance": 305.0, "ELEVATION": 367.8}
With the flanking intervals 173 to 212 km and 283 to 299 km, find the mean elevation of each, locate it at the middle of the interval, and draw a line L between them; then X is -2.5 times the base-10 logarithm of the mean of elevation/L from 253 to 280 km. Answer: 0.17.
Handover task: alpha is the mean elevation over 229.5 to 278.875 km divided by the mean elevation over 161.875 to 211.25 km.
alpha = 1.05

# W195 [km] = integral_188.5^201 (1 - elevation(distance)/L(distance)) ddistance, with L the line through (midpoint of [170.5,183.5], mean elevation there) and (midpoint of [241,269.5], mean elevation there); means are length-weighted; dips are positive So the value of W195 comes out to -4.05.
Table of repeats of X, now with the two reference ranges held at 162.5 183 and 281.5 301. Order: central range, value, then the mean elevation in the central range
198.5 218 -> -0.232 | 357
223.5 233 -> -0.133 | 354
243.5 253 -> 0.151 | 294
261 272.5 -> 0.126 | 321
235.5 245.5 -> -0.017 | 333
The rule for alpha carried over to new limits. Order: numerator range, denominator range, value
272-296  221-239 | 1.09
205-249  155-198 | 1.17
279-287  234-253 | 1.25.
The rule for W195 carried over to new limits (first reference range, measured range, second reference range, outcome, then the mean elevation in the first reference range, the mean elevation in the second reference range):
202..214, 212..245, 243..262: -1.9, 358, 295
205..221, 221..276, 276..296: 6.6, 352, 390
